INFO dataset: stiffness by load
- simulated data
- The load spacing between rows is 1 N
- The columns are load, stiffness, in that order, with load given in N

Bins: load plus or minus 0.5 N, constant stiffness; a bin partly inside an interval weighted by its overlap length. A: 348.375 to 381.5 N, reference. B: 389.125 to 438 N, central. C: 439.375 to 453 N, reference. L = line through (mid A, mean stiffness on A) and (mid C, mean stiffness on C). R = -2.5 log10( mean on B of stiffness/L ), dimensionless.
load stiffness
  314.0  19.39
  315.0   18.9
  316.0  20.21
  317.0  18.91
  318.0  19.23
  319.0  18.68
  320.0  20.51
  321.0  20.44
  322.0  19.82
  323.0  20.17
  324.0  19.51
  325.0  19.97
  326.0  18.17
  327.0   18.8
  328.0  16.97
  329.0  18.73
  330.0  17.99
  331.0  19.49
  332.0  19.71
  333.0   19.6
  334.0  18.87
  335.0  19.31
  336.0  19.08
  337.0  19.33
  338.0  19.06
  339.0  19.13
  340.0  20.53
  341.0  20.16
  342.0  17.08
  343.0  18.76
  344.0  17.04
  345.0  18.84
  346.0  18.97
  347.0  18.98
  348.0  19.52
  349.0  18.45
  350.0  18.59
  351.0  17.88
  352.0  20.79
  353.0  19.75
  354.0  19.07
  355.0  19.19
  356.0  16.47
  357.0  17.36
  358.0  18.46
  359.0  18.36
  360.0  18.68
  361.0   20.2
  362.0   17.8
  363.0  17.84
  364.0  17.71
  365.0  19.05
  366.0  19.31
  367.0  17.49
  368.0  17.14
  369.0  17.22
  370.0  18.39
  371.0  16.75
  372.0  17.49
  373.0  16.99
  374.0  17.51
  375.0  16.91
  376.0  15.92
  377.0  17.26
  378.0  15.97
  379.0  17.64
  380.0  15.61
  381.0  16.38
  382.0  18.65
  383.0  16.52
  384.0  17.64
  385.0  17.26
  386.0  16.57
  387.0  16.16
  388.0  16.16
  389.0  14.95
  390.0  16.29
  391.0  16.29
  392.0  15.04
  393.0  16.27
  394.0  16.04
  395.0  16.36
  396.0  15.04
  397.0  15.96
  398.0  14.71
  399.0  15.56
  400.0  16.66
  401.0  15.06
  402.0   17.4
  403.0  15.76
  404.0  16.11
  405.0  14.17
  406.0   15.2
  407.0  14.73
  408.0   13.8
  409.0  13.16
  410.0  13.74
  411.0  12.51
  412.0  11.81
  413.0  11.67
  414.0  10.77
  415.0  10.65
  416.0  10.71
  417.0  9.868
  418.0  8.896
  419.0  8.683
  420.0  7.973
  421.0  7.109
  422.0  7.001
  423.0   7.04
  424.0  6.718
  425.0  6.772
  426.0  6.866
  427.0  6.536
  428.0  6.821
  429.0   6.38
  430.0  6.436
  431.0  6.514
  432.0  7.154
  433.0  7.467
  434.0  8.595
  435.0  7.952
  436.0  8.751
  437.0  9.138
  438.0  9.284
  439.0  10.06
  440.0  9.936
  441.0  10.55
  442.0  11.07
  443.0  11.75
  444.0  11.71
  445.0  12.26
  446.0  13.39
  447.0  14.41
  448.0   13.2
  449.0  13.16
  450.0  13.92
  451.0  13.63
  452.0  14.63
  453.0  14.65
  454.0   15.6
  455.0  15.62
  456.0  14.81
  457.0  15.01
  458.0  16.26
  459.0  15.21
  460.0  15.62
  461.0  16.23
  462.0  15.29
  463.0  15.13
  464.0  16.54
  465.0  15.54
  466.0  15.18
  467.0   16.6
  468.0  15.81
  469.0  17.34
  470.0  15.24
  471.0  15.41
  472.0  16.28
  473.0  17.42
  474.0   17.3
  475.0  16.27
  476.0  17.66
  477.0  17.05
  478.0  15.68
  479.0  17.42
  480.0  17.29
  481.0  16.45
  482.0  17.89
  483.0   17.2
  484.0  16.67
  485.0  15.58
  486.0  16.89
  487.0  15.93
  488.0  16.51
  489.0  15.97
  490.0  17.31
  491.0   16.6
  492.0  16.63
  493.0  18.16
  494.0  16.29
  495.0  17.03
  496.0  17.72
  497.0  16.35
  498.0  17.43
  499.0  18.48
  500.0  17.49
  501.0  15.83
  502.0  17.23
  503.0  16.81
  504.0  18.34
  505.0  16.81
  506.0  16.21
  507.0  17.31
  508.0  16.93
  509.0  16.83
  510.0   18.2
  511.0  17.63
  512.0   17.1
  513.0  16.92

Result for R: 0.29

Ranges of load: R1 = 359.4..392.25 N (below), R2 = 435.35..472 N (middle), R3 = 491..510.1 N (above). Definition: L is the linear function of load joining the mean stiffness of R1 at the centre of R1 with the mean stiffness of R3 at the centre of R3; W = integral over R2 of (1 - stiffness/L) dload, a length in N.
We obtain 7.1 N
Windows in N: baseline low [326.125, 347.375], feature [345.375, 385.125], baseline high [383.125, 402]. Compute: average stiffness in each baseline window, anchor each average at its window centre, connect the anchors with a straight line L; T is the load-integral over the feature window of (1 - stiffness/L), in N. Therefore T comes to -1.2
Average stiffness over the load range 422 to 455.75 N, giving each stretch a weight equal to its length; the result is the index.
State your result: 10.2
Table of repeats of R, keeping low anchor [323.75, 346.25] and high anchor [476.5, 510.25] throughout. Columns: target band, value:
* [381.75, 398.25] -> 0.13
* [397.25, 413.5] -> 0.24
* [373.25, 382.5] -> 0.09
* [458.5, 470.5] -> 0.10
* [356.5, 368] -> 0.01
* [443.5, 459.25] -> 0.22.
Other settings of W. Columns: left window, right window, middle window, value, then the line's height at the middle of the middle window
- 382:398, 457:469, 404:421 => 4.6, 16.1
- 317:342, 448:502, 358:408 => 3.9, 18.1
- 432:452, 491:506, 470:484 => -1.9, 14.8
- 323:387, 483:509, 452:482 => 1.9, 17.2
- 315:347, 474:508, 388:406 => 2.4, 18.2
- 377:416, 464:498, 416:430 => 7.3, 15.7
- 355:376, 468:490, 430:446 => 7.1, 17.1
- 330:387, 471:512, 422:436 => 8.3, 17.5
